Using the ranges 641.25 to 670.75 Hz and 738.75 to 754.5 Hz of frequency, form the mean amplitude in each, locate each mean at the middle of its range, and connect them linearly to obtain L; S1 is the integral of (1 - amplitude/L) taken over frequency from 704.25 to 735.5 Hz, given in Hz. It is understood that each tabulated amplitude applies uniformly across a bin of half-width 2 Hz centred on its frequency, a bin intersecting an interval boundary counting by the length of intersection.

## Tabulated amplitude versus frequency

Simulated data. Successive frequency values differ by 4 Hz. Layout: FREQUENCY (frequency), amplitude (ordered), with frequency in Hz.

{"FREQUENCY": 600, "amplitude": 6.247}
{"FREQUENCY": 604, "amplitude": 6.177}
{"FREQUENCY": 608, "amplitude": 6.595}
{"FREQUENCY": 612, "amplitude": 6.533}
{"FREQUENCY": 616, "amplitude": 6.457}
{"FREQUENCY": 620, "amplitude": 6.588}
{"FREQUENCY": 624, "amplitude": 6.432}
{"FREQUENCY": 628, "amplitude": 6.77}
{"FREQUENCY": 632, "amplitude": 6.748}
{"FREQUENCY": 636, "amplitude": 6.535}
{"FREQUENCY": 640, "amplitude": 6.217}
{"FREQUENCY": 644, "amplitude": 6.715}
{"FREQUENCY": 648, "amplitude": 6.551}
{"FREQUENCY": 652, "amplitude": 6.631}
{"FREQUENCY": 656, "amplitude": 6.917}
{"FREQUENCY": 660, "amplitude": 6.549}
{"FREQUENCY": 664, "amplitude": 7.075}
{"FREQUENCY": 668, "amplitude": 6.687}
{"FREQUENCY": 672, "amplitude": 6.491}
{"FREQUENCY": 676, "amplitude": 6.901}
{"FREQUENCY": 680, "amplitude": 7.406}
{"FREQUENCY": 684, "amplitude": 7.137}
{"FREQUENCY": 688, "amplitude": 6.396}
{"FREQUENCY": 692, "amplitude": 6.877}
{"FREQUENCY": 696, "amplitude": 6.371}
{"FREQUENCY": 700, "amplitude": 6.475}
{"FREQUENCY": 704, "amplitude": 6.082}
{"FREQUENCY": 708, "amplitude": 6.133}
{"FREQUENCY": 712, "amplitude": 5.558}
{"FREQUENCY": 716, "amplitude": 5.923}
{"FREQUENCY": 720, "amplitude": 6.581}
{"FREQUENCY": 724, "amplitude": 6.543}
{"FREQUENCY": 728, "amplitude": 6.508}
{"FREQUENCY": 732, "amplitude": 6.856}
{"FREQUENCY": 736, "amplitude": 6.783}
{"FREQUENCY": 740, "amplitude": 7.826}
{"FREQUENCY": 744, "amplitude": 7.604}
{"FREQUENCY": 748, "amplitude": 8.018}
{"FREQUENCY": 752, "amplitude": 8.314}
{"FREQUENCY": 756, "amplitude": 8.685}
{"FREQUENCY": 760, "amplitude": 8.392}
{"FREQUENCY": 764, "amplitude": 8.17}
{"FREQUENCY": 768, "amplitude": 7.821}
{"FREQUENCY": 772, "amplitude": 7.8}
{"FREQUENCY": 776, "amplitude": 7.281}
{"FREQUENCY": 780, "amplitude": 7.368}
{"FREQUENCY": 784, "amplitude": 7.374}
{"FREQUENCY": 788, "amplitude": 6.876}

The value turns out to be 5.3 Hz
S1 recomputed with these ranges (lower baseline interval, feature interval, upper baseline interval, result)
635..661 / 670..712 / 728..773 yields 3.0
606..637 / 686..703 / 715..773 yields 1.5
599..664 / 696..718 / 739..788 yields 3.7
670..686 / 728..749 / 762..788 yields 0.2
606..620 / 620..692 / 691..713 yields -3.6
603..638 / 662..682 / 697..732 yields -1.6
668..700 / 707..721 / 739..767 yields 2.6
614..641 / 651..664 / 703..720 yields -0.8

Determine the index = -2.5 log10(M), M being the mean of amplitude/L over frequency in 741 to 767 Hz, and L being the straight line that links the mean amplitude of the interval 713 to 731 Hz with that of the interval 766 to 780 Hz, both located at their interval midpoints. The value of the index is -0.15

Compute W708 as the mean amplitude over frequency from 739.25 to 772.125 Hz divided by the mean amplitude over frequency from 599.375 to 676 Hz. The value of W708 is 1.2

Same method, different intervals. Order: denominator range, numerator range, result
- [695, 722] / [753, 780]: 1.30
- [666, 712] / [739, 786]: 1.20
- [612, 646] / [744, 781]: 1.22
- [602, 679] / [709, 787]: 1.11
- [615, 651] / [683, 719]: 0.96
